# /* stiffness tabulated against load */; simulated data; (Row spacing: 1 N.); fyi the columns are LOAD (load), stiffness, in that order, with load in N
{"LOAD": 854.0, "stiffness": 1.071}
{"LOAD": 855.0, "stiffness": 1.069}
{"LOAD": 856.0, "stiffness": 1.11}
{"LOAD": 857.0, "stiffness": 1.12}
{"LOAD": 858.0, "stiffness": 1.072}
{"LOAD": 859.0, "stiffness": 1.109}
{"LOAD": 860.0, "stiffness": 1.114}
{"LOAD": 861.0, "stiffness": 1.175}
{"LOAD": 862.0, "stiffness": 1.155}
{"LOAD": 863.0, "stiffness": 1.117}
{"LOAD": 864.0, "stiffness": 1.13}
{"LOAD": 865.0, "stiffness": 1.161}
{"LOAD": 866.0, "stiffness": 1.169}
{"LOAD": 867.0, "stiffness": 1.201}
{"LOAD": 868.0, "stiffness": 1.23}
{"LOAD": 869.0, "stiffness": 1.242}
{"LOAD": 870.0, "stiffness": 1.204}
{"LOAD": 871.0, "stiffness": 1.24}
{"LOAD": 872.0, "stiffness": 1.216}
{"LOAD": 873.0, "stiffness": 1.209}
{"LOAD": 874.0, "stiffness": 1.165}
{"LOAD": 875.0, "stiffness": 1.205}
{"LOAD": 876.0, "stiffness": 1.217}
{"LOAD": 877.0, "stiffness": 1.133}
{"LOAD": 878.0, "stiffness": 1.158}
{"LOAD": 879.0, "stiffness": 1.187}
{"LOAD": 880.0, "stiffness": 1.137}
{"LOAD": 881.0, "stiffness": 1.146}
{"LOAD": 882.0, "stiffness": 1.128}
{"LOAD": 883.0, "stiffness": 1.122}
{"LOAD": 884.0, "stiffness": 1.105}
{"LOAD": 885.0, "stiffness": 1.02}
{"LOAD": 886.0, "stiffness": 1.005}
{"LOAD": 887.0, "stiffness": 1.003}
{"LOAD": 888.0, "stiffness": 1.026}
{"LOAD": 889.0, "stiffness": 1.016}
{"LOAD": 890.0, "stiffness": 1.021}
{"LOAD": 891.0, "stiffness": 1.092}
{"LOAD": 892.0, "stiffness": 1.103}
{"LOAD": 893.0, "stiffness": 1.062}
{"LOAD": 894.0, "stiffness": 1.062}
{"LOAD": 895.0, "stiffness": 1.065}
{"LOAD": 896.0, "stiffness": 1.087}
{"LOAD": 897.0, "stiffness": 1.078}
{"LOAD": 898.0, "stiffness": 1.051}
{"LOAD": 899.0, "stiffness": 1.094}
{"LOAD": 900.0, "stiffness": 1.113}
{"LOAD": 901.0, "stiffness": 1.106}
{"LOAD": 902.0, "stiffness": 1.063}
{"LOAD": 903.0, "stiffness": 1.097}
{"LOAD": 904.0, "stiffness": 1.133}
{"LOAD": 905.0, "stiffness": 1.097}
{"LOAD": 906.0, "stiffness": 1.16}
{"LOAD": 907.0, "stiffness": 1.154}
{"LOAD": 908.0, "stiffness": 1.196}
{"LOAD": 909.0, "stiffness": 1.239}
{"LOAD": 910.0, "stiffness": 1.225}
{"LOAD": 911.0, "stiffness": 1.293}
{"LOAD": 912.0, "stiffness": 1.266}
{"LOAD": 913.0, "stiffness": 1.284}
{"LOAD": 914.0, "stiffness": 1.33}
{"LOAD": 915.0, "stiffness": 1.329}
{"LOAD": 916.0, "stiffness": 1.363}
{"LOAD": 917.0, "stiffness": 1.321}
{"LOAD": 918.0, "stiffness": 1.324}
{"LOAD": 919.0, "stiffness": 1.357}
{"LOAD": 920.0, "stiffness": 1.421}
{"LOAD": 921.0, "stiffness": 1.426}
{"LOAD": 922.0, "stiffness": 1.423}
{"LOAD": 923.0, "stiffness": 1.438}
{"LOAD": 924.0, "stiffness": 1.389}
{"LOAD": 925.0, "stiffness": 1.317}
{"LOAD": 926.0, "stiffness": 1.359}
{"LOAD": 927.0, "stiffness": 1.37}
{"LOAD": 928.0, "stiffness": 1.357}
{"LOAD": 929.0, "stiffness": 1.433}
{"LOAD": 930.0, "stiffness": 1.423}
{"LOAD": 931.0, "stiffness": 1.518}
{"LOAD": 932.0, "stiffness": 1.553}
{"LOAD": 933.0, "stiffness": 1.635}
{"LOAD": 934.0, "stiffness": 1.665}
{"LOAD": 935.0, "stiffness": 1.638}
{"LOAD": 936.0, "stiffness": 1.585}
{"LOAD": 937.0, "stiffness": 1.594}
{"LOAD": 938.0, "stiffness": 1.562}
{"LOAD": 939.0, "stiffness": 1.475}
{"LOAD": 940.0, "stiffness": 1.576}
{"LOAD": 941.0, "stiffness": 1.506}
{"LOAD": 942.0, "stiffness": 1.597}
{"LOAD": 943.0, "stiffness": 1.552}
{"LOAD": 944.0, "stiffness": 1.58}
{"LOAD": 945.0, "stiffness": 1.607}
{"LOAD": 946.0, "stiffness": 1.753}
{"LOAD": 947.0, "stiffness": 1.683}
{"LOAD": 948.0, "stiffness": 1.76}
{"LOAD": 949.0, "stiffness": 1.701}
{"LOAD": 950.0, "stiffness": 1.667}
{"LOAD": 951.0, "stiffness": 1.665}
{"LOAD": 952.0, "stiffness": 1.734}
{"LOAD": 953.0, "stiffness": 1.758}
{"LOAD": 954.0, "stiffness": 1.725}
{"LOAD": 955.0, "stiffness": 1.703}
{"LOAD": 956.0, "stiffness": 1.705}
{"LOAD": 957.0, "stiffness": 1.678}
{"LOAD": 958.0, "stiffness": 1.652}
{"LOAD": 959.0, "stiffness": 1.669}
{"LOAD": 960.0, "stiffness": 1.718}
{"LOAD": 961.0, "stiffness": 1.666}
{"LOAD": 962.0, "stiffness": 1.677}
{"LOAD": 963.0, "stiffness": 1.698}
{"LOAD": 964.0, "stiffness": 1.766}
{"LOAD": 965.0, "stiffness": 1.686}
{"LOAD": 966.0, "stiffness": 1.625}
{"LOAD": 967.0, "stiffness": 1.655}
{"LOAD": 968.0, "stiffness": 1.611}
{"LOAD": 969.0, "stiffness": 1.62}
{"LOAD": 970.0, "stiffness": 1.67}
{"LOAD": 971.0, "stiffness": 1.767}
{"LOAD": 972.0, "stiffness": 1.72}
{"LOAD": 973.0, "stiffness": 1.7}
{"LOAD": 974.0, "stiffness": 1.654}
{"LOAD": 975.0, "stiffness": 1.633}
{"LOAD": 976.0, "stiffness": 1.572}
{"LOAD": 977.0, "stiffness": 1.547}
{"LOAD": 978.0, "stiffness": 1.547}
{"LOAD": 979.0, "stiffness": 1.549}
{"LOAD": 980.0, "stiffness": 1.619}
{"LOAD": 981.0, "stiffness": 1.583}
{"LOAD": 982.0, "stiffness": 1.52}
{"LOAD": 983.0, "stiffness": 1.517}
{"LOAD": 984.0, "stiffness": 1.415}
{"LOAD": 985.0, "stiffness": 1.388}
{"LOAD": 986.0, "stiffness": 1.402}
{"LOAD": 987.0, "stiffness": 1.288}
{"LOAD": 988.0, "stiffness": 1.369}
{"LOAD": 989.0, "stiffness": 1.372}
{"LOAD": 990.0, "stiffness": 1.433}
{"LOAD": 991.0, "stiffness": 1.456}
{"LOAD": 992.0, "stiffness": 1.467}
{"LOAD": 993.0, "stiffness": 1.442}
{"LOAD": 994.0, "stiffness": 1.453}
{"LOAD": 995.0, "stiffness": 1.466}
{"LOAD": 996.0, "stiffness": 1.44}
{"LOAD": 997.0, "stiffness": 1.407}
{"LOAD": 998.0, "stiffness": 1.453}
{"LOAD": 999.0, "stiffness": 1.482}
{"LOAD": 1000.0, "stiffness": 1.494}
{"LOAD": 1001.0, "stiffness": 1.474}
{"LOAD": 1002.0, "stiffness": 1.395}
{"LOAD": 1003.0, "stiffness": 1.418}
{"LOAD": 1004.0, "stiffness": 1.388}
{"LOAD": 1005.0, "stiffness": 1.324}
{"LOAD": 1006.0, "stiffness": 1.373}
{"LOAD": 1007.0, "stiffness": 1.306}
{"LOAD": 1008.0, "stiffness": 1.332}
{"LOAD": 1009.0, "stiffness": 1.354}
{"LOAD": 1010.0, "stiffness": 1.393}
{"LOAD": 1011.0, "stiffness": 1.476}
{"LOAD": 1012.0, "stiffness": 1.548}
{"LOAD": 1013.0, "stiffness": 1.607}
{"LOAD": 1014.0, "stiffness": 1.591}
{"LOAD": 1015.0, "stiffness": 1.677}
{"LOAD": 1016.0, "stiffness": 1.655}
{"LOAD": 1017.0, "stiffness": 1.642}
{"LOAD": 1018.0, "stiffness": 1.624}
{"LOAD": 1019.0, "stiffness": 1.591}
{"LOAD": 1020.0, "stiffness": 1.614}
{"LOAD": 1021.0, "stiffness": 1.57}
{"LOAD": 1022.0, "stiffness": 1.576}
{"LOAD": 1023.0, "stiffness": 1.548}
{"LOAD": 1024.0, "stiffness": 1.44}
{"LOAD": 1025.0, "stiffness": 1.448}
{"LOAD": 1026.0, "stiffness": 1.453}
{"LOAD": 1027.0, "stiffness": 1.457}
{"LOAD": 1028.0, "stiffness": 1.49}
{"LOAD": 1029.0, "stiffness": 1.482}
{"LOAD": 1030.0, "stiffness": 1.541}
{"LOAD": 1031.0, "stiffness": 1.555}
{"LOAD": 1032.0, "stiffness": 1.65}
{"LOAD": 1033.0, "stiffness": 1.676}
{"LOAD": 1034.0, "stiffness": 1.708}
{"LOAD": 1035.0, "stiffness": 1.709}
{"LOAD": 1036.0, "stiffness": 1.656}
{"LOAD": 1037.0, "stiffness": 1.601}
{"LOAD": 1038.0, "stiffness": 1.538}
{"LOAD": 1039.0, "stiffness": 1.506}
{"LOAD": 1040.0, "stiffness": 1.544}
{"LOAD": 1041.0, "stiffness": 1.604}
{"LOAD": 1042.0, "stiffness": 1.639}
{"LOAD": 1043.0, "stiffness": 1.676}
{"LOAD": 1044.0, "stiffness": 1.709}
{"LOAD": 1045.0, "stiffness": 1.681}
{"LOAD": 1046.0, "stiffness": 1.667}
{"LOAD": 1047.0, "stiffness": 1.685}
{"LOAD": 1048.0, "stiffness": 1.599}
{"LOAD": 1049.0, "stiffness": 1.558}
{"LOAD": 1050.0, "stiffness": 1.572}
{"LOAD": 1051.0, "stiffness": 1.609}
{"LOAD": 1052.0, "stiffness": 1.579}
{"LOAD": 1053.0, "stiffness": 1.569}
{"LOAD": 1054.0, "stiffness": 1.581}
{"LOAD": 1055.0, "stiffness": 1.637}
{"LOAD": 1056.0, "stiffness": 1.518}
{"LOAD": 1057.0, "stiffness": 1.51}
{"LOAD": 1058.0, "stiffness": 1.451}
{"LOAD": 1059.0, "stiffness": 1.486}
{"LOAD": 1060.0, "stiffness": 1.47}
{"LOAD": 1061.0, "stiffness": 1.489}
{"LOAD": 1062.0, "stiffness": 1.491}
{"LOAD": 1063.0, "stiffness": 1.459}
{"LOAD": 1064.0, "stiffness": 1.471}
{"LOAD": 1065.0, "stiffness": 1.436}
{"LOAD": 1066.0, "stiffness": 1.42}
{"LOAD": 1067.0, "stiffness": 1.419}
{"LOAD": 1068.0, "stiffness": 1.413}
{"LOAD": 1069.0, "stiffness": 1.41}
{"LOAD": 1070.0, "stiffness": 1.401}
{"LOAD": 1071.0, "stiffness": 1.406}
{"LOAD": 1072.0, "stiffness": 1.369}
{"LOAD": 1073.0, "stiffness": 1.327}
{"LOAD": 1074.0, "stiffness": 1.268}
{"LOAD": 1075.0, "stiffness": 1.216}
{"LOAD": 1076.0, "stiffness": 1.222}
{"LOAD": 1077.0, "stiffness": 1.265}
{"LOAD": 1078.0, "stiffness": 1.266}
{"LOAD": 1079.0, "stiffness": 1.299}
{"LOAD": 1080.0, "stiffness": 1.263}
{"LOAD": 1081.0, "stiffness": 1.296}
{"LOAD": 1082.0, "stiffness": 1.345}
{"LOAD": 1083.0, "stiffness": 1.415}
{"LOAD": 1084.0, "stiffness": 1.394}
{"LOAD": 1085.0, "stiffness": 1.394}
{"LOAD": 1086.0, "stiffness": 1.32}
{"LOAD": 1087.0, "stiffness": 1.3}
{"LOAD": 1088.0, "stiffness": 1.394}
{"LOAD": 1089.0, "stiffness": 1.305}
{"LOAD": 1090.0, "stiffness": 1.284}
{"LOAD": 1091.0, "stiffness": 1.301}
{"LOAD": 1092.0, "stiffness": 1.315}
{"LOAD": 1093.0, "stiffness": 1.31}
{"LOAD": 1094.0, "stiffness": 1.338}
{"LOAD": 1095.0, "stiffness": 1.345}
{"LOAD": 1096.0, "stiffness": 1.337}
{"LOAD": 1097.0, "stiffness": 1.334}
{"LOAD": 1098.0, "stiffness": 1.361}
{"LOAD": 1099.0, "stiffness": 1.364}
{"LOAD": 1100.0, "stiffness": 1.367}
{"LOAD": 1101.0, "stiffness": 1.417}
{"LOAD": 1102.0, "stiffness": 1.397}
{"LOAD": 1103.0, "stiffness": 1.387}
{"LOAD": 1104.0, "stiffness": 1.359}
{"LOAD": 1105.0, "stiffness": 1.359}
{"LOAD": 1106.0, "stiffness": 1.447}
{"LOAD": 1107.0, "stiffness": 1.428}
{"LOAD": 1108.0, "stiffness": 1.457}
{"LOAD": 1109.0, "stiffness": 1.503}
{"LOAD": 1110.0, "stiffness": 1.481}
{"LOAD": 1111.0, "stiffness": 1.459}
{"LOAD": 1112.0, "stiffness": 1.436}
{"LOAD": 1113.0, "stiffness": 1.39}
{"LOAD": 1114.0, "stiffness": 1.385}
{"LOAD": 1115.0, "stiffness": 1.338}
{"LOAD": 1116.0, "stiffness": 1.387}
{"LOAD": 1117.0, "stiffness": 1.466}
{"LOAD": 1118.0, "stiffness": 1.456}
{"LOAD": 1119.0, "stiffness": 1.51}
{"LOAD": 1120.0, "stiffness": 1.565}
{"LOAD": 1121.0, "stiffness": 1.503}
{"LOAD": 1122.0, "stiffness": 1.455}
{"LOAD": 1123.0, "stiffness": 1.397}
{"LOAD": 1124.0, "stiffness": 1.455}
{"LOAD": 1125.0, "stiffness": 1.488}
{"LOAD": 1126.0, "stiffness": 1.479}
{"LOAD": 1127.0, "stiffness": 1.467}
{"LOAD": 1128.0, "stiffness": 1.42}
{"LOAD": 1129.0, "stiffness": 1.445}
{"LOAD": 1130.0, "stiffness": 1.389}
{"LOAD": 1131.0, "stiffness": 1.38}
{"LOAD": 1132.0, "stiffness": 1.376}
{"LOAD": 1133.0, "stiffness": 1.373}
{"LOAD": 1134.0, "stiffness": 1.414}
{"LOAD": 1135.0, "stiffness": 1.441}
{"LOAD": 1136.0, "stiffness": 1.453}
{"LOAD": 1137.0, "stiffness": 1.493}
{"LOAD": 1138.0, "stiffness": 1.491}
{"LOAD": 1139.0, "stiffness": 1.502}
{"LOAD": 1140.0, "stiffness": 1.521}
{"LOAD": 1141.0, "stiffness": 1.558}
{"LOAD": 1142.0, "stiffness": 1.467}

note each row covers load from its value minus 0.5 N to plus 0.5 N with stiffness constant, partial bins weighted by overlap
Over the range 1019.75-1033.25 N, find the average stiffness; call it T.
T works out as 1.53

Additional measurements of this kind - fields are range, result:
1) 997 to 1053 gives 1.54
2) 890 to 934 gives 1.26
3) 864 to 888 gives 1.15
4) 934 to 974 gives 1.66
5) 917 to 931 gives 1.39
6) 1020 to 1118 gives 1.46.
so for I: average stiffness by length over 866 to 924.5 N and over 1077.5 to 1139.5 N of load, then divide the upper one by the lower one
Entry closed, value 1.18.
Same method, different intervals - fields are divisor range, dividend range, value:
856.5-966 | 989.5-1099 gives 1.10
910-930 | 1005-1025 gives 1.12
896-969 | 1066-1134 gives 0.94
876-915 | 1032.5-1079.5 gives 1.34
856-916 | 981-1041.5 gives 1.31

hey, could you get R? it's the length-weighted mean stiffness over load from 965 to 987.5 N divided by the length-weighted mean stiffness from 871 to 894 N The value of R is 1.4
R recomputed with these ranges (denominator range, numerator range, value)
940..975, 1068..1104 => 0.80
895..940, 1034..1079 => 1.13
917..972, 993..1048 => 0.97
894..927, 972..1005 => 1.20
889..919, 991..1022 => 1.27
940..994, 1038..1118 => 0.89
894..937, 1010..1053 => 1.22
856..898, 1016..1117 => 1.30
